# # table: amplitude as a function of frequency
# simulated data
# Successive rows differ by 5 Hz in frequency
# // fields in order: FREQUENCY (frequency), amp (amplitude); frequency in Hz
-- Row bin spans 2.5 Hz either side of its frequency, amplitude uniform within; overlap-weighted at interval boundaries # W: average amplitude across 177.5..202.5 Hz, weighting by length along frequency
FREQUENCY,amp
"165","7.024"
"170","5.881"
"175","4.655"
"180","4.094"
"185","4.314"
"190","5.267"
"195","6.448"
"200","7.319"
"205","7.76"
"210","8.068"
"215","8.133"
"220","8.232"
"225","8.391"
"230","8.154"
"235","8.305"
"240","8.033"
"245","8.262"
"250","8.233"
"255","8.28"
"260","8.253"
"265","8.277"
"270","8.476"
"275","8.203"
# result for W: 5.49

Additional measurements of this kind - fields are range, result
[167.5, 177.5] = 5.27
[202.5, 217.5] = 7.99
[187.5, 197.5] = 5.86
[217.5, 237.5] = 8.27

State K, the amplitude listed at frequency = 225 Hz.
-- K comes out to 8.391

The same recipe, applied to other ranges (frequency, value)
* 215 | 8.133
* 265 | 8.277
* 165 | 7.024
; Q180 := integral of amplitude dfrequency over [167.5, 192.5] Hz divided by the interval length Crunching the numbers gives 4.84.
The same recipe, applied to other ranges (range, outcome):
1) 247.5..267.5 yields 8.26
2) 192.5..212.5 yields 7.4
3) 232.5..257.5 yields 8.22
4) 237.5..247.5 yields 8.15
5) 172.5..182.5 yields 4.37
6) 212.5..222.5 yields 8.18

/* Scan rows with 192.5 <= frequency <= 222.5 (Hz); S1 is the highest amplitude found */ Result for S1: 8.232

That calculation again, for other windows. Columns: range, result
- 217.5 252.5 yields 8.391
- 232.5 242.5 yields 8.305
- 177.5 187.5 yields 4.314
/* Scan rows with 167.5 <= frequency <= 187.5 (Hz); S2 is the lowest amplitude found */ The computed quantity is 4.094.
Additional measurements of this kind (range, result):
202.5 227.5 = 7.76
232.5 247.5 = 8.033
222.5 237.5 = 8.154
